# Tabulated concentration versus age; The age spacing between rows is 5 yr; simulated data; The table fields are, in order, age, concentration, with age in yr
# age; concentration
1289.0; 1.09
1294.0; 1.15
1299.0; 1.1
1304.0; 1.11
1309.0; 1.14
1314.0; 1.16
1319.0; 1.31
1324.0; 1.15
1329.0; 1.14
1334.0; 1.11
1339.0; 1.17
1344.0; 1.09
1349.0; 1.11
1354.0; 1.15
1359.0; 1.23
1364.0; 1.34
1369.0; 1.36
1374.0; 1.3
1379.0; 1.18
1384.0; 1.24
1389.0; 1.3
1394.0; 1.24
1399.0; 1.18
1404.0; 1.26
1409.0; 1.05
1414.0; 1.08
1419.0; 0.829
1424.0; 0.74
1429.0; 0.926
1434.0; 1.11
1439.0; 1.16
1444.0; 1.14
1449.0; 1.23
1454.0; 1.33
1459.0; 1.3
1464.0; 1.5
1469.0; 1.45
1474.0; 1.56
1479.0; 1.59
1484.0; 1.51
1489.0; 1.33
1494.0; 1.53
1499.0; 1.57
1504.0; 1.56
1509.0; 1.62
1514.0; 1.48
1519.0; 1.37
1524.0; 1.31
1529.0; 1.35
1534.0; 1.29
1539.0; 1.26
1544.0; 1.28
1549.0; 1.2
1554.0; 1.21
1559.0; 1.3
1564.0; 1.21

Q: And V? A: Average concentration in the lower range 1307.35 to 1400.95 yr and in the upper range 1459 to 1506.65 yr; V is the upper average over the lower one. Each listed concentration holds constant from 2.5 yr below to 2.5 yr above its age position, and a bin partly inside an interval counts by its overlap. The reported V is 1.24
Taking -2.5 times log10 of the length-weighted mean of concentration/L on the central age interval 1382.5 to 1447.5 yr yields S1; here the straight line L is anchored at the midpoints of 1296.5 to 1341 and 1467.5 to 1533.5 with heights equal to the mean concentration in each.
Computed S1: 0.20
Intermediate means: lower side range 1.15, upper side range 1.47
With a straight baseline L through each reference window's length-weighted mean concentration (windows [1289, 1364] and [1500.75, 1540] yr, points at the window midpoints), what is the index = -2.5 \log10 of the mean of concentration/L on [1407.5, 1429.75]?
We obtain 0.36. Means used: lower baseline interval 1.16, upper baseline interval 1.41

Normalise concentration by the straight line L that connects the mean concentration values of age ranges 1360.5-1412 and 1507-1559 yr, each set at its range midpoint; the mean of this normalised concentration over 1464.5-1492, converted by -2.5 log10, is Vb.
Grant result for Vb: -0.15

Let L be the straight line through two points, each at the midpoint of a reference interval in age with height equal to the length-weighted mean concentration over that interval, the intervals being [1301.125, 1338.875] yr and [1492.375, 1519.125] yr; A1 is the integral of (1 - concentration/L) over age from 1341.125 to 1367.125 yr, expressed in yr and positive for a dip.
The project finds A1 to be 0.9 yr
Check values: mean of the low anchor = 1.16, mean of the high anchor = 1.53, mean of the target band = 1.19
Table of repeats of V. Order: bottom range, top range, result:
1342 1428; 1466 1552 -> 1.24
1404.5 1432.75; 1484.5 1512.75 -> 1.59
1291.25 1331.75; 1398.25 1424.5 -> 0.89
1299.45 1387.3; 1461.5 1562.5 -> 1.18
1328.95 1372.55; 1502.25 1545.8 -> 1.16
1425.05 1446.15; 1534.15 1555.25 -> 1.18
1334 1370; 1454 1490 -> 1.22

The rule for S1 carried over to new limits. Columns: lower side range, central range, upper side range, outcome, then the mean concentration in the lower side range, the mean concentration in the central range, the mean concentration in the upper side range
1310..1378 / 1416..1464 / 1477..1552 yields 0.19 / 1.2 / 1.11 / 1.41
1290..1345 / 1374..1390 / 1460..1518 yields 0.03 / 1.15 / 1.24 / 1.51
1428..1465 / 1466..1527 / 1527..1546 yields -0.18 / 1.21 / 1.49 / 1.29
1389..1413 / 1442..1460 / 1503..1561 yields 0.00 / 1.19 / 1.25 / 1.35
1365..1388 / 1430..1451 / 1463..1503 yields 0.23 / 1.28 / 1.14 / 1.51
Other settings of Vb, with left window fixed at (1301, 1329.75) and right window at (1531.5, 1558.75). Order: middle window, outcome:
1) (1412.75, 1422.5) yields 0.298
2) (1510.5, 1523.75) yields -0.146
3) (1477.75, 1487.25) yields -0.236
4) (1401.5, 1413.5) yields 0.055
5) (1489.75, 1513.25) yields -0.242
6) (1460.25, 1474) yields -0.202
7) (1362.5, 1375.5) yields -0.127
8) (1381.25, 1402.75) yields -0.039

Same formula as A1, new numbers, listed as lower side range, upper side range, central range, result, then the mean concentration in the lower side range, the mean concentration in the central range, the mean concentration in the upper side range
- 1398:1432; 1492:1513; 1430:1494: -1.99 yr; 1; 1.35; 1.56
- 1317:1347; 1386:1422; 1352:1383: -3.15 yr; 1.16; 1.26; 1.13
